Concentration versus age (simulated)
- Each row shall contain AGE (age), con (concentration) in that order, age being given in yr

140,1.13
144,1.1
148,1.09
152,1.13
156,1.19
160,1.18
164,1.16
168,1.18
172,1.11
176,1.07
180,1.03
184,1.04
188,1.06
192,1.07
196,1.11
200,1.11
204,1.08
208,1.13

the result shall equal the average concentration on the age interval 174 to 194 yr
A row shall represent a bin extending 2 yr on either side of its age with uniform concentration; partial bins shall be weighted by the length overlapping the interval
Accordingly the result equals 1.05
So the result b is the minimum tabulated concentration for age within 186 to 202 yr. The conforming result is 1.06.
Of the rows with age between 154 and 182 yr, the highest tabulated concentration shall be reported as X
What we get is 1.19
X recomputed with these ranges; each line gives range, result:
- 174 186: 1.07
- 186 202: 1.11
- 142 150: 1.1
